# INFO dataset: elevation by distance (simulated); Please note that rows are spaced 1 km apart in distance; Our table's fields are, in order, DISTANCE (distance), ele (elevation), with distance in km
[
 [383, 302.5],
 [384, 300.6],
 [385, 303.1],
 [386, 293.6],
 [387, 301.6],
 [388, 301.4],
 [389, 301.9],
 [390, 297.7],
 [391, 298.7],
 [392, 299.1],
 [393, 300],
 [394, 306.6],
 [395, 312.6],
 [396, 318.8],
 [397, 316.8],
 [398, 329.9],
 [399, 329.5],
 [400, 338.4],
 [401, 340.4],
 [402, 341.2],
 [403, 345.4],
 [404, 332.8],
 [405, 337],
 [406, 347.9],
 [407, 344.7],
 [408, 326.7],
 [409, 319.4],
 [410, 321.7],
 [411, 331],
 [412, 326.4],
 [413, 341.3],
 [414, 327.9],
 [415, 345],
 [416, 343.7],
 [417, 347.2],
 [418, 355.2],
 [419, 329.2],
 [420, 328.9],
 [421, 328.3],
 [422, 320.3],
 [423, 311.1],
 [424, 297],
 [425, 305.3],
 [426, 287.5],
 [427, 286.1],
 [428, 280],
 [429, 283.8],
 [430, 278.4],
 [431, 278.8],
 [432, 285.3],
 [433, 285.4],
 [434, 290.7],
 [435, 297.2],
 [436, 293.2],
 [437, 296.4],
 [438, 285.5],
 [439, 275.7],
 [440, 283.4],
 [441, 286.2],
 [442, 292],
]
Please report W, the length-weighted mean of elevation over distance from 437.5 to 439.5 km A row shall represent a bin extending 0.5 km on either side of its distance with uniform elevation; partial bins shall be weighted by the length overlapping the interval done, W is 281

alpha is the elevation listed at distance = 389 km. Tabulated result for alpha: 301.9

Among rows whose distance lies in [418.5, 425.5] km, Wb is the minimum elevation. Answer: 297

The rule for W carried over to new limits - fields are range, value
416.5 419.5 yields 344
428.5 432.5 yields 282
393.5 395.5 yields 310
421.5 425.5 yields 308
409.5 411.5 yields 326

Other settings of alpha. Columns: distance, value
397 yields 316.8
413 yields 341.3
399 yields 329.5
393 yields 300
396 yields 318.8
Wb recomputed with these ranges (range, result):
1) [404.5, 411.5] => 319.4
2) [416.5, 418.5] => 347.2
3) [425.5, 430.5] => 278.4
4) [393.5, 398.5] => 306.6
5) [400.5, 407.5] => 332.8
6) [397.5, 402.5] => 329.5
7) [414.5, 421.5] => 328.3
